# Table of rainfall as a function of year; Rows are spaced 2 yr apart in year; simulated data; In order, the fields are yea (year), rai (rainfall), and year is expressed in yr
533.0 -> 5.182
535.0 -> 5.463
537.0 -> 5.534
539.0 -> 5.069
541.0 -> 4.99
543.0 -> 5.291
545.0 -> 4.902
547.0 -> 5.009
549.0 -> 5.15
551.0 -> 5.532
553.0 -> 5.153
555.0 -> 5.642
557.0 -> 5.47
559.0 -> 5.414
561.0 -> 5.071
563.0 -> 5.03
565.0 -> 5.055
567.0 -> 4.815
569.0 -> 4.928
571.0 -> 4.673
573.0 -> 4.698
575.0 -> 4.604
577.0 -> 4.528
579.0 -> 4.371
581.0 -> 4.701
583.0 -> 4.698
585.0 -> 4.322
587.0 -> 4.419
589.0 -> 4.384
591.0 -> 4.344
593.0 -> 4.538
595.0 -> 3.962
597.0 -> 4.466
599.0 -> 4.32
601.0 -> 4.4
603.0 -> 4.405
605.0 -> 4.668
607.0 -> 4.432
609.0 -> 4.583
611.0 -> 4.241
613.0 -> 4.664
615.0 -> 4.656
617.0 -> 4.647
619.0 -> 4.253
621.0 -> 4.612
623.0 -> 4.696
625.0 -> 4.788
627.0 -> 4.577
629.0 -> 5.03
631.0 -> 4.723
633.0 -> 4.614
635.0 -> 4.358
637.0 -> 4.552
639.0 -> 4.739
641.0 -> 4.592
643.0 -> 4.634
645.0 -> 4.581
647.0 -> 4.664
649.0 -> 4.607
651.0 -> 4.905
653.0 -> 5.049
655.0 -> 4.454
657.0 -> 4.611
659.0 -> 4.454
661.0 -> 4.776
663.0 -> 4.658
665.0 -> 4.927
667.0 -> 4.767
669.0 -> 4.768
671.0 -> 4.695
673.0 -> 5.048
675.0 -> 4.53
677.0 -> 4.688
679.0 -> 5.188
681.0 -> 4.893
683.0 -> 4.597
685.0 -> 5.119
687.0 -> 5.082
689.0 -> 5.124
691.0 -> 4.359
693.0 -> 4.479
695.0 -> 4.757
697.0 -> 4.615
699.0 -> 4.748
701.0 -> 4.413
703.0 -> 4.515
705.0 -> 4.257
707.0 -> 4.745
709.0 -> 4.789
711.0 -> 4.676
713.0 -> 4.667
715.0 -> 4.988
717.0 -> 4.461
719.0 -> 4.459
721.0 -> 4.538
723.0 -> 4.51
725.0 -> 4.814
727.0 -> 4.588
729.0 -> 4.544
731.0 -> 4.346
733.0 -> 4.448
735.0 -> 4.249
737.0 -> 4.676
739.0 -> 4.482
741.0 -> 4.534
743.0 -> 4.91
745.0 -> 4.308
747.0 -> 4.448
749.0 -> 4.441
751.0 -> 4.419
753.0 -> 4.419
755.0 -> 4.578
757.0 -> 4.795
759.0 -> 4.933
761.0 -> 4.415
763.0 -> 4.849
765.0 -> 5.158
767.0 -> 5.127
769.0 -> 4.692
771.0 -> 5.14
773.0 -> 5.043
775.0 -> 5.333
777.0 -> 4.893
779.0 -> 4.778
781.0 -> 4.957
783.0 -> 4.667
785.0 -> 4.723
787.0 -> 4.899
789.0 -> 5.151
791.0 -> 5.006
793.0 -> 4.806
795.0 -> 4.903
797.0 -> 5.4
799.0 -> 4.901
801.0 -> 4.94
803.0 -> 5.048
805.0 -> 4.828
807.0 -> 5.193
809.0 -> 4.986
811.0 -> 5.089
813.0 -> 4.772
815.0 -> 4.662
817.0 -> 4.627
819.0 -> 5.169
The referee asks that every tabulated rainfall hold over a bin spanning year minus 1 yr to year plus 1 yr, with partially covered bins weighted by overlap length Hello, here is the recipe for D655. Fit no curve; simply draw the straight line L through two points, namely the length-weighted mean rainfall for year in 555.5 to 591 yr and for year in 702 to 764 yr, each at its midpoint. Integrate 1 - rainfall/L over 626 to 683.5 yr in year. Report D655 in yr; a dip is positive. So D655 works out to -0.51 yr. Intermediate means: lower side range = 4.78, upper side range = 4.57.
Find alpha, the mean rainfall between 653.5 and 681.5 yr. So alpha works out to 4.75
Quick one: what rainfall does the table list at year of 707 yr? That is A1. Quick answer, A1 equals 4.745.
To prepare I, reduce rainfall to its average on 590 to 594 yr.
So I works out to 4.44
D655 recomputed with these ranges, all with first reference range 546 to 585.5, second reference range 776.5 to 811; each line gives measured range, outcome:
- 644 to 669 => 1.23 yr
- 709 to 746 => 2.83 yr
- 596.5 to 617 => 1.90 yr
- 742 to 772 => 1.47 yr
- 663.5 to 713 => 2.12 yr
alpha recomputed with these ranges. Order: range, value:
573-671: 4.58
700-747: 4.56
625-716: 4.71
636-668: 4.69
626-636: 4.66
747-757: 4.5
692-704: 4.59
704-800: 4.73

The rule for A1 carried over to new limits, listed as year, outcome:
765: 5.158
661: 4.776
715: 4.988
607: 4.432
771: 5.14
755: 4.578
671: 4.695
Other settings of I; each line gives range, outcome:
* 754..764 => 4.71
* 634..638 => 4.46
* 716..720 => 4.46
